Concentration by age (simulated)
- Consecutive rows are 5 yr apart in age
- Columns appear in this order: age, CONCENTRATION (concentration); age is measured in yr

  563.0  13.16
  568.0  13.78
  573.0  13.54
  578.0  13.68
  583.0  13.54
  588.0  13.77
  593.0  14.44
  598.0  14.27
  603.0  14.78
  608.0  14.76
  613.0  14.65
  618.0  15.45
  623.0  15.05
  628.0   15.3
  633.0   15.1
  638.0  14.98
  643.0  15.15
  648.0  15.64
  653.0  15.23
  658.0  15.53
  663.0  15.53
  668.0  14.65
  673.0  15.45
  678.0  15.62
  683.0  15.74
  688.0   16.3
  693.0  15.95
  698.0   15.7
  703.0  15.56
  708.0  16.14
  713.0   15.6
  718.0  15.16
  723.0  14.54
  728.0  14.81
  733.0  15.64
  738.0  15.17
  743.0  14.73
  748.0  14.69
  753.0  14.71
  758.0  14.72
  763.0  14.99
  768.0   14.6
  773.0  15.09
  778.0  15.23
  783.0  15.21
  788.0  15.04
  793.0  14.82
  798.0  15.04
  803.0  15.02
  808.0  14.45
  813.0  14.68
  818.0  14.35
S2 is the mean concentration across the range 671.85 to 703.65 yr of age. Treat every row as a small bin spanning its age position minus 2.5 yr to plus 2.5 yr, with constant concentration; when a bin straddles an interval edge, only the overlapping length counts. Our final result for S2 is 15.8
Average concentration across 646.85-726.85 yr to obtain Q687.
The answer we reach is 15.5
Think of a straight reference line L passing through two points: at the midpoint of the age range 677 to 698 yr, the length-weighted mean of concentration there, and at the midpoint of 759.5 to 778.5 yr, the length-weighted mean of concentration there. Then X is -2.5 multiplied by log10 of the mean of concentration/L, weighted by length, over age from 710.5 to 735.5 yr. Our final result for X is 0.02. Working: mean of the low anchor 15.9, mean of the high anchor 14.9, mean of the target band 15.2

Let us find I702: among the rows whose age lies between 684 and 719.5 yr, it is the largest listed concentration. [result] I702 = 16.3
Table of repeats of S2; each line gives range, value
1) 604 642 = 15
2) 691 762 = 15.2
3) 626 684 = 15.3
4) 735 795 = 14.9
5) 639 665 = 15.4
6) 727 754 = 15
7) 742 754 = 14.7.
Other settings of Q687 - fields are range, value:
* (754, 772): 14.8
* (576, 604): 14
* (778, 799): 15.1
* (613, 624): 15.1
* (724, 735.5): 15.1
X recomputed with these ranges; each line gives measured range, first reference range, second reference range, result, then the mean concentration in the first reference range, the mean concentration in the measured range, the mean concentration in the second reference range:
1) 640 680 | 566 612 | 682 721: -0.01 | 14.1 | 15.3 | 15.8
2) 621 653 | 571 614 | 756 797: -0.06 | 14.1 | 15.2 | 15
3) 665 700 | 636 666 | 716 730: -0.04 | 15.3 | 15.6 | 14.8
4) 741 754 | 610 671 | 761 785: 0.03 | 15.2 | 14.7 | 15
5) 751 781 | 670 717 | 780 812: 0.02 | 15.8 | 14.9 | 14.9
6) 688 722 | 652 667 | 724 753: -0.04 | 15.4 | 15.7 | 15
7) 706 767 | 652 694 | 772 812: 0.01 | 15.6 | 15.1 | 15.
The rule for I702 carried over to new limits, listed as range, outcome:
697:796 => 16.14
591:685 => 15.74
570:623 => 15.45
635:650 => 15.64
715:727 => 15.16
